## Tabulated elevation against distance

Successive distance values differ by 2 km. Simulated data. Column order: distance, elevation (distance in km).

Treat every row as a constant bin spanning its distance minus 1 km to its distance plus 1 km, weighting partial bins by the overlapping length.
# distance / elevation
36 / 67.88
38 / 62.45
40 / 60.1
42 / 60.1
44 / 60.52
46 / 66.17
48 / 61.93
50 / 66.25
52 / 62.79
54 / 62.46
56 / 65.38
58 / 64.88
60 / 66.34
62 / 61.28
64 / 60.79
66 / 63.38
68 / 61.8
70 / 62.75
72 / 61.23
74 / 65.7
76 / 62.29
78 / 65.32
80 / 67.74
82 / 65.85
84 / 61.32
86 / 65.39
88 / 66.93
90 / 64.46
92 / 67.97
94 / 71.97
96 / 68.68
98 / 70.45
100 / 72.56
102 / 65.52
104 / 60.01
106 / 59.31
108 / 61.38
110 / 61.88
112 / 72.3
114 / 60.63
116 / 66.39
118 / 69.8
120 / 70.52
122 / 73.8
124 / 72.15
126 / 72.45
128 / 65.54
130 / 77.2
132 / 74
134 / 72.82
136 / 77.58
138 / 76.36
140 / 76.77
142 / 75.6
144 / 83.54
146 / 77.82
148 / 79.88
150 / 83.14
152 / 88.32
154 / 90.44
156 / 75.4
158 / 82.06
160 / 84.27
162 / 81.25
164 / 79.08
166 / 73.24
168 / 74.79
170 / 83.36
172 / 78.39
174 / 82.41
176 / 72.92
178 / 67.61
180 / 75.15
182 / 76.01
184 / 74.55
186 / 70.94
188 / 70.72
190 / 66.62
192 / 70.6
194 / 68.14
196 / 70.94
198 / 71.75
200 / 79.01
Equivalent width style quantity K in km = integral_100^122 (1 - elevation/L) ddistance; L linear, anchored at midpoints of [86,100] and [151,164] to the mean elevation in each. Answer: 2.2 km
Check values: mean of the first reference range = 68.5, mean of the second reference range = 83.3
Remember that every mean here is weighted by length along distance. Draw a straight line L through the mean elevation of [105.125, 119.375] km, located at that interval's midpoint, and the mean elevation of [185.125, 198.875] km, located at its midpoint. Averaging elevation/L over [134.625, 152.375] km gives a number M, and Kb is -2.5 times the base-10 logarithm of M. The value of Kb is -0.19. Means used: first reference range 64.7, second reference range 69.9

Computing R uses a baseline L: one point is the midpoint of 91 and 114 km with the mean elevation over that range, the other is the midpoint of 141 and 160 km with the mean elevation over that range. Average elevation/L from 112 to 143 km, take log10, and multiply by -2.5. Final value 0.03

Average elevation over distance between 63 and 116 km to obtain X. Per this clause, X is 64.9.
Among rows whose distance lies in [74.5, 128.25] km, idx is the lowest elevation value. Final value 59.31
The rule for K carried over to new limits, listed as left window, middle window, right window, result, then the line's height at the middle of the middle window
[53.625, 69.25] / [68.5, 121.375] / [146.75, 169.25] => 2.80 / 69.5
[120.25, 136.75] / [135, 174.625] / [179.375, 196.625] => -4.30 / 72.3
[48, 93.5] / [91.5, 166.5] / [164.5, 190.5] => -3.77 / 69.9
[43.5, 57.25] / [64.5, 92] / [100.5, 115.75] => -0.26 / 63.6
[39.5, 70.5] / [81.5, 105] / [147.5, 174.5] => 0.93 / 69.5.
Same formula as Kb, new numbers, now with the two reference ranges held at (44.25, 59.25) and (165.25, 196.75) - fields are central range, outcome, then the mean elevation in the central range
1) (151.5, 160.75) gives -0.17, 83.9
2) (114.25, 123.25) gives -0.01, 69.4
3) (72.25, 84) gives 0.02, 64.8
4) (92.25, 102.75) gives -0.04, 69.8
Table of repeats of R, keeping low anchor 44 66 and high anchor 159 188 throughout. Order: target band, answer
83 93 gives 0.03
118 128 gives 0.00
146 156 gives -0.13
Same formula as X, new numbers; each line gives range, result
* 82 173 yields 73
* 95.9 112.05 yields 65.2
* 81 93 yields 65.3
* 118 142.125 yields 73.5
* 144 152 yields 81.7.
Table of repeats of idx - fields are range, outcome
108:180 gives 60.63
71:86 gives 61.23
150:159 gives 75.4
